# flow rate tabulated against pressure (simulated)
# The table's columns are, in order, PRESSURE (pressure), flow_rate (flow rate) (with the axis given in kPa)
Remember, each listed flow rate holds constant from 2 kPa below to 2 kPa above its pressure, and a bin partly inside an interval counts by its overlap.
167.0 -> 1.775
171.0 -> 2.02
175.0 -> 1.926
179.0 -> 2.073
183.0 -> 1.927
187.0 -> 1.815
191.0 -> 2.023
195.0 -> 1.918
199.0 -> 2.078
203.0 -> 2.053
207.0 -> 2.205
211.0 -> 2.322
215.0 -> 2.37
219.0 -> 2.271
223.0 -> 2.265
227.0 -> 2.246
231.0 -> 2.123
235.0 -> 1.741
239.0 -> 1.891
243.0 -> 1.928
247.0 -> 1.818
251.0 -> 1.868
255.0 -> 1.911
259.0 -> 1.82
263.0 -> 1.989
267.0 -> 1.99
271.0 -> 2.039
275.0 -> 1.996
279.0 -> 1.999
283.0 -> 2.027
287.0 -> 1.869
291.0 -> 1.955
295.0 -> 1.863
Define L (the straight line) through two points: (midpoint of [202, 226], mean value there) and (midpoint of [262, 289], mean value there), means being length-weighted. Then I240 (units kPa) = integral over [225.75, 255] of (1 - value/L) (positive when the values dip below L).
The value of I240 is 2.82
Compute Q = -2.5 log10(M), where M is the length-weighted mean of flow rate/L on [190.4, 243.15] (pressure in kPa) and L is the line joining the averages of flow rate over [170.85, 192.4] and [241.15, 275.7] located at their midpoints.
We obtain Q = -0.09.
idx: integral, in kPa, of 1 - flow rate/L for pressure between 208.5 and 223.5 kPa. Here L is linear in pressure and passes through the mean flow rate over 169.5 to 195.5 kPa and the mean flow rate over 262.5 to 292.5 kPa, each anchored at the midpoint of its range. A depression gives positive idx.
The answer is -2.6 kPa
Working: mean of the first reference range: 1.96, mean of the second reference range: 1.98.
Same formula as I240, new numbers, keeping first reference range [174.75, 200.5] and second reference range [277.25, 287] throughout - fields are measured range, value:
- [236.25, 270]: 1.3 kPa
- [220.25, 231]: -1.4 kPa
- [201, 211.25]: -1.0 kPa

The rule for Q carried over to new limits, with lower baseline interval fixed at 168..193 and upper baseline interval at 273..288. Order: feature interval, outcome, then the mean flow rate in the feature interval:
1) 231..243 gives 0.047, 1.89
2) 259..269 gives 0.011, 1.96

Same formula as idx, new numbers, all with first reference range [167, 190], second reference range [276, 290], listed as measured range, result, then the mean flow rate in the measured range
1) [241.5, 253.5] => 0.53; 1.87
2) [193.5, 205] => -0.45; 2.02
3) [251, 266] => 0.41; 1.91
